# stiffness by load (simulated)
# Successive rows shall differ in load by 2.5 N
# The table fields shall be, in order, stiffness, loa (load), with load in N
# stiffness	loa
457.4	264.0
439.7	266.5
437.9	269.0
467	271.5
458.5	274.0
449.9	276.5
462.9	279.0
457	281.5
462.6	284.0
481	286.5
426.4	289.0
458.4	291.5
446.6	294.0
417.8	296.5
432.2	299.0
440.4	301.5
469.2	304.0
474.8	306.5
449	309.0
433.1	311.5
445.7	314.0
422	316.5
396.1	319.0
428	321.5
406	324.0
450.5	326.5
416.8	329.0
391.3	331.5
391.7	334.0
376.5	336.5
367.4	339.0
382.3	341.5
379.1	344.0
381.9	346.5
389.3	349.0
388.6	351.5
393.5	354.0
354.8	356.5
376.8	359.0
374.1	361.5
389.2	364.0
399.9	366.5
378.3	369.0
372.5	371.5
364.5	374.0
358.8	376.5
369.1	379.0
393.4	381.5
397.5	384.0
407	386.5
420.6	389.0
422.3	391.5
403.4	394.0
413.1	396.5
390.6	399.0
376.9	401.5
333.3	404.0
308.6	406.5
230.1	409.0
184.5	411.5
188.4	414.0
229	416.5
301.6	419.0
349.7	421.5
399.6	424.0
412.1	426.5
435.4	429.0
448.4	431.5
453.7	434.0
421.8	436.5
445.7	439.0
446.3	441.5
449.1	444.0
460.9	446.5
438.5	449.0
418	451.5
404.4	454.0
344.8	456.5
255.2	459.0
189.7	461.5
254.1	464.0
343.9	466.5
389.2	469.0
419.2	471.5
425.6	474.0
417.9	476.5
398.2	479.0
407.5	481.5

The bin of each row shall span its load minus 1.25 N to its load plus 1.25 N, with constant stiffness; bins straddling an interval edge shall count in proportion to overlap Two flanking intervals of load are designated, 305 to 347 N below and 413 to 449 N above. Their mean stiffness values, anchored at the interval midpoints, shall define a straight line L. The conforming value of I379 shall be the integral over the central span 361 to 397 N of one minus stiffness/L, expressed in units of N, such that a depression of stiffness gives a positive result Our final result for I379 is 1.0 N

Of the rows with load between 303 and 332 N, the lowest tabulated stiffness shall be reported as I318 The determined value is 391.3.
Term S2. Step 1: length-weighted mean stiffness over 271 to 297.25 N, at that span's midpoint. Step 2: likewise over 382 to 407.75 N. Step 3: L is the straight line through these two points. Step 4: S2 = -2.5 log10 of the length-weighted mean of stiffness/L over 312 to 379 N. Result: 0.07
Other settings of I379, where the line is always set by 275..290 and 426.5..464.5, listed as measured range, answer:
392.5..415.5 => 5.4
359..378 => 2.1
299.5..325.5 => 0.5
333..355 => 2.6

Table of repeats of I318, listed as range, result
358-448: 184.5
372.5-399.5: 358.8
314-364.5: 354.8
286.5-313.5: 417.8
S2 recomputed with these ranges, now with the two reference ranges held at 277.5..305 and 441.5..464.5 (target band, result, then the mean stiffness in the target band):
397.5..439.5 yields 0.11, 346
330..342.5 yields 0.12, 383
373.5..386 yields 0.07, 379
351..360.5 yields 0.11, 378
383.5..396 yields -0.03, 411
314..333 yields 0.04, 417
